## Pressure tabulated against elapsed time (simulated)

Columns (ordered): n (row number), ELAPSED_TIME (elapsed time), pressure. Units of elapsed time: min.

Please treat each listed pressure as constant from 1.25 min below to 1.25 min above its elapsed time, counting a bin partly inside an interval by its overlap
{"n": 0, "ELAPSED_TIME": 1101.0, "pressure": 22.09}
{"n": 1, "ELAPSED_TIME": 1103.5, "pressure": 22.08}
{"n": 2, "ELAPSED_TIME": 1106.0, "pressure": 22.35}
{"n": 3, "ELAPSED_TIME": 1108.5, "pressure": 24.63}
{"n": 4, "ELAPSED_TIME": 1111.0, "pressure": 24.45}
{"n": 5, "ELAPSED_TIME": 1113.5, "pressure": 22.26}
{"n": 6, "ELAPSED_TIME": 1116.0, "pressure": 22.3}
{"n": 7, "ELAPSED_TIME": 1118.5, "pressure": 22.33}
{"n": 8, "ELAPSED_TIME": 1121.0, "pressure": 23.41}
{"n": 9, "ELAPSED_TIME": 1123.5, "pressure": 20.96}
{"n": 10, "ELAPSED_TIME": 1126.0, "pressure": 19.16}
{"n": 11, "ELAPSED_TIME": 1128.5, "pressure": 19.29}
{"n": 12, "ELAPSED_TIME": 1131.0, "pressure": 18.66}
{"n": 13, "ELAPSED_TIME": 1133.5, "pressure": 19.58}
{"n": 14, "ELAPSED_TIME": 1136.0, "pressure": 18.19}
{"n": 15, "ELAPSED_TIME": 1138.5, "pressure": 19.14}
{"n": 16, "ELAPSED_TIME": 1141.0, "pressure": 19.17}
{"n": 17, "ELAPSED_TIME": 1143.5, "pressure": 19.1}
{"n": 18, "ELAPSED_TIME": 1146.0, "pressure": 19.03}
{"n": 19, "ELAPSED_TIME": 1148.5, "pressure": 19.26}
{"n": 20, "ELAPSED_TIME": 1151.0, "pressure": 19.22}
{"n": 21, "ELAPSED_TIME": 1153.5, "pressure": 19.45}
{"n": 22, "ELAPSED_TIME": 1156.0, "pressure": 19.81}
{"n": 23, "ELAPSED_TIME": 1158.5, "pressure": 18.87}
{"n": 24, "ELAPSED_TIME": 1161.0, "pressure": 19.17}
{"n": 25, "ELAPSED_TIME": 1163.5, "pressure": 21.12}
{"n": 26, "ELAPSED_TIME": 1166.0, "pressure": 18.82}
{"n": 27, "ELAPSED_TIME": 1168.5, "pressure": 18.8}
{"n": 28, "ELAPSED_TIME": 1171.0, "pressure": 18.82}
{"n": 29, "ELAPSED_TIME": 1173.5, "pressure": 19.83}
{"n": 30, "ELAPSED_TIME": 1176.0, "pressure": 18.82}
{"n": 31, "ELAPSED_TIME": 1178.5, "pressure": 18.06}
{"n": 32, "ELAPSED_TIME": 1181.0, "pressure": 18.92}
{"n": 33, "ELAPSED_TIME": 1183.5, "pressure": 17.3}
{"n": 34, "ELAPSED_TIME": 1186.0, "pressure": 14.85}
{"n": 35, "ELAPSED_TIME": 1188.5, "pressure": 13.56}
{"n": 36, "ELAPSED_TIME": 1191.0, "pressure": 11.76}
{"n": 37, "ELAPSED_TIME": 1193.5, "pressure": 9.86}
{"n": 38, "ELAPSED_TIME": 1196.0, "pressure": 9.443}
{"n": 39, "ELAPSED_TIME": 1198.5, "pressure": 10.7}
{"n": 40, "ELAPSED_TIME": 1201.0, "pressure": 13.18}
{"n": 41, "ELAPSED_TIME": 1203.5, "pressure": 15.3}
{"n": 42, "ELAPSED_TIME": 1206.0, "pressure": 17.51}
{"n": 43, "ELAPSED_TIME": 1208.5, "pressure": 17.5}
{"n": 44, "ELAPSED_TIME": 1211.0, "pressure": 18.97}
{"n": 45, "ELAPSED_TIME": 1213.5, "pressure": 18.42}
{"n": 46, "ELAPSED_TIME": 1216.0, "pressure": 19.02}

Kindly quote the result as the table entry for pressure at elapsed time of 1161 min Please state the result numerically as 19.17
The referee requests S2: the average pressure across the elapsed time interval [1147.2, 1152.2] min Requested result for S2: 19.2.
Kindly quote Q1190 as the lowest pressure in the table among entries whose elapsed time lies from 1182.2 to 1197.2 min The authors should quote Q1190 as 9.443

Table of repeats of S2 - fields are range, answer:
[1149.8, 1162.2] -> 19.3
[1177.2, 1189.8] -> 16.5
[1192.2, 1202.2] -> 10.8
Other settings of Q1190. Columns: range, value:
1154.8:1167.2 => 18.82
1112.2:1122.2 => 22.26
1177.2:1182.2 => 18.06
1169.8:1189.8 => 13.56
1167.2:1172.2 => 18.8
